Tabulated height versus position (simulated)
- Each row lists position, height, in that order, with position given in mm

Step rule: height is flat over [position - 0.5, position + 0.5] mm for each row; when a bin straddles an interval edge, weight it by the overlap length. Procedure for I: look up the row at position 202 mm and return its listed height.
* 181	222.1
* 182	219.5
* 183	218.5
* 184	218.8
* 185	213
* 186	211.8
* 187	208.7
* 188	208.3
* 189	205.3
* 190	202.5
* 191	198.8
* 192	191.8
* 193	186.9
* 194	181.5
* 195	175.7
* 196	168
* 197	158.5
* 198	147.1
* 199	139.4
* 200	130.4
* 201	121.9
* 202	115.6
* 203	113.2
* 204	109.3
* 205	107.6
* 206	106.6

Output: 115.6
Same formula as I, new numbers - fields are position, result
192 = 191.8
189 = 205.3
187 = 208.7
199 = 139.4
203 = 113.2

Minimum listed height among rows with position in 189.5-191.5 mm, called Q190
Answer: 198.8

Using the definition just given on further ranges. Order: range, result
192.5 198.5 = 147.1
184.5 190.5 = 202.5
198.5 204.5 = 109.3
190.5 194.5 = 181.5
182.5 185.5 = 213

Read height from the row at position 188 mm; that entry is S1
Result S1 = 208.3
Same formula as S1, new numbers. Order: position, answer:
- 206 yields 106.6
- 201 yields 121.9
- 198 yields 147.1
